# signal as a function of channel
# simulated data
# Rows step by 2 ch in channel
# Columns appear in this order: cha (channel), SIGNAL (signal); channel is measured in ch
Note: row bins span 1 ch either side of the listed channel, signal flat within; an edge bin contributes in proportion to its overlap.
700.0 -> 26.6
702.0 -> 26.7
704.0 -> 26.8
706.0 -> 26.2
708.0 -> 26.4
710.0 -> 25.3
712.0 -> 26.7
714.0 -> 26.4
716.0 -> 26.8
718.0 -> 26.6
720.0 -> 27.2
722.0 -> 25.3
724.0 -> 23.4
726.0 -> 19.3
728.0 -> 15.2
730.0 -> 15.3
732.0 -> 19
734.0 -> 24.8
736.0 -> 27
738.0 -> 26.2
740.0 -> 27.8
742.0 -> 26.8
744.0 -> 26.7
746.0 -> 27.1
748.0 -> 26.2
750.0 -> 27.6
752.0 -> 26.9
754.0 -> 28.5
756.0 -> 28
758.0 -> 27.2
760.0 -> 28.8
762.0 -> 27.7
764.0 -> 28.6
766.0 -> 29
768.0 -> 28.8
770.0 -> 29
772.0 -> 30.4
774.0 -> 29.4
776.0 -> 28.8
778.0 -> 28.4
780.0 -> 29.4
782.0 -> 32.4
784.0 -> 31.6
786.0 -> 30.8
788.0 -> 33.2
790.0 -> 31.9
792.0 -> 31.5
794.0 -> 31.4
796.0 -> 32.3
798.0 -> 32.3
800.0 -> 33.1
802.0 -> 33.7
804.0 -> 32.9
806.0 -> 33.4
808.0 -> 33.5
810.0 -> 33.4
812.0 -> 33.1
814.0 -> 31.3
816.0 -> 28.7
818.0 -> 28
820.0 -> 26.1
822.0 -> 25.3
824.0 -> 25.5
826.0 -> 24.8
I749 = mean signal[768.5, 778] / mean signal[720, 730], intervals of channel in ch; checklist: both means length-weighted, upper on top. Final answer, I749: 1.40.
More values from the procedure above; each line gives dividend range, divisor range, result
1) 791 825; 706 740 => 1.29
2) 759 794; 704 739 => 1.25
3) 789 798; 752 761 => 1.14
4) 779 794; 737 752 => 1.17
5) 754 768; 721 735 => 1.39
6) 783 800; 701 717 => 1.21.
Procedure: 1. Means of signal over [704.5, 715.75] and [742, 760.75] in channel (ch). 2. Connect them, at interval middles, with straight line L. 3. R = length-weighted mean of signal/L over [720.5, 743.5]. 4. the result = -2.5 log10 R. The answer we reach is 0.17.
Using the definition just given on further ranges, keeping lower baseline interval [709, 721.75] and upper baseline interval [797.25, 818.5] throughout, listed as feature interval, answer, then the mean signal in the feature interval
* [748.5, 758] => 0.046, 27.6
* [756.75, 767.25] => 0.041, 28.3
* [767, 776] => 0.023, 29.3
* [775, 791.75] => -0.005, 30.8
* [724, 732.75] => 0.458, 17.9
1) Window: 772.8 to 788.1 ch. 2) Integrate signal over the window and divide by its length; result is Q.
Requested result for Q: 30.3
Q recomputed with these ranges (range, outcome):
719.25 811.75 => 28.3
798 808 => 33.2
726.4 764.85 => 25.4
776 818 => 31.7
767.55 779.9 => 29.2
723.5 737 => 20.5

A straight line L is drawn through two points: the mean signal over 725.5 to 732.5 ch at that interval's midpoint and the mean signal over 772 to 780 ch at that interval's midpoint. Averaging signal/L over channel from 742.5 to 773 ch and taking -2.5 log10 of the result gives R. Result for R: -0.16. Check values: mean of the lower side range 16.9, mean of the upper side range 29.1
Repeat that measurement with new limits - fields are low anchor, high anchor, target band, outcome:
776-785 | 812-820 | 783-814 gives -0.09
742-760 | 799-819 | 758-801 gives -0.02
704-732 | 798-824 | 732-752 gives -0.03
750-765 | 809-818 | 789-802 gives -0.07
